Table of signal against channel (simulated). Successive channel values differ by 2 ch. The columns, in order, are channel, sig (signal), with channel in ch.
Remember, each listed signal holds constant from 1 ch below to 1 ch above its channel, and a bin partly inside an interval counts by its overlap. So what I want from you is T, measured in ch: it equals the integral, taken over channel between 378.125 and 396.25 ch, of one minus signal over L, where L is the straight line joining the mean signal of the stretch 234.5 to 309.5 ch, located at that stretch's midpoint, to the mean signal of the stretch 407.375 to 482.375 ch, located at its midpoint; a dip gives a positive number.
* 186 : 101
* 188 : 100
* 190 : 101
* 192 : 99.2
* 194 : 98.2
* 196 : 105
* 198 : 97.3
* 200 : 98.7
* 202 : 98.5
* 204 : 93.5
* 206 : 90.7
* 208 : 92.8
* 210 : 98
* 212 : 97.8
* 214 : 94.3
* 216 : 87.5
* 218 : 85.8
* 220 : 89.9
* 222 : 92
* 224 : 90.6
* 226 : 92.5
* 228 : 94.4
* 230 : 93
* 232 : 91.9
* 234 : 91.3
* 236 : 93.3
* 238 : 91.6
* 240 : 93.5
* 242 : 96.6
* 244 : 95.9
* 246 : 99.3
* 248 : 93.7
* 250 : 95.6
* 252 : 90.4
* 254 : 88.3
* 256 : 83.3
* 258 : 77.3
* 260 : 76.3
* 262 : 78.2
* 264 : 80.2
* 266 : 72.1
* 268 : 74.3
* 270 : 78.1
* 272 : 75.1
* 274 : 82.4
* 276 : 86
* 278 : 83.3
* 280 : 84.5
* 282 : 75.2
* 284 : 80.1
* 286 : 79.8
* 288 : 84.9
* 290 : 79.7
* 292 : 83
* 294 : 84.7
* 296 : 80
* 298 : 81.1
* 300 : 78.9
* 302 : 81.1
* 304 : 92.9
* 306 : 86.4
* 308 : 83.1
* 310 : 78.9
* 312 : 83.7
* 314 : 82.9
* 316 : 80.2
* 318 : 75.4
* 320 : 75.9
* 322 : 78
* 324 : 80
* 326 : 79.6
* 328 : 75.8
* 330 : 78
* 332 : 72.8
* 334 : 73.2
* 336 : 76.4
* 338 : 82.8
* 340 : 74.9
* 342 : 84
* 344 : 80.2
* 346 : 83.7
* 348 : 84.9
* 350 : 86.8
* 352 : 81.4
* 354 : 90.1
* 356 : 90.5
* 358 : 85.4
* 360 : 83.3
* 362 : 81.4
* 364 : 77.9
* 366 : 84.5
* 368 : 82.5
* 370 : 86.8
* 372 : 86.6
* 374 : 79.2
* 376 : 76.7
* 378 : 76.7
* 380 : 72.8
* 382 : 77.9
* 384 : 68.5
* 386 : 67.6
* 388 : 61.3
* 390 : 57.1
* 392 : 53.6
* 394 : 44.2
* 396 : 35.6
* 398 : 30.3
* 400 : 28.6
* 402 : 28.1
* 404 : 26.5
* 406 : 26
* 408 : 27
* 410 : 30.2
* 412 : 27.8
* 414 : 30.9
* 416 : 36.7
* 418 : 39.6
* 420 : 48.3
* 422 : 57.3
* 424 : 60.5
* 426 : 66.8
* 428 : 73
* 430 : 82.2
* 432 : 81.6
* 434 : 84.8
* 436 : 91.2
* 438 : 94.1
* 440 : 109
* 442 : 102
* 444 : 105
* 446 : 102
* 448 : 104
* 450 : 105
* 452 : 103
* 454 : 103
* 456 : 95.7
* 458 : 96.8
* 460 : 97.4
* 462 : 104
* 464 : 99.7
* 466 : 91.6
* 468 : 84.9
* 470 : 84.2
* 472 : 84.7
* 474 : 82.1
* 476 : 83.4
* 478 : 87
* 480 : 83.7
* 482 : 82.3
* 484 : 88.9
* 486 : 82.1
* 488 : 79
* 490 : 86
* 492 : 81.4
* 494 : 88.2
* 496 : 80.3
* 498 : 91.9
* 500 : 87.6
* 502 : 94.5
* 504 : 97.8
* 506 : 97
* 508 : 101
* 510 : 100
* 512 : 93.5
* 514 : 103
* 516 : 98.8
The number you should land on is 4.38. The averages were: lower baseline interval 84.3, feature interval 61.7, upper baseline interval 79.8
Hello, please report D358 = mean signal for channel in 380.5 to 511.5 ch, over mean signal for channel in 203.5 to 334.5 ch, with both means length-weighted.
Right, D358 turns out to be 0.88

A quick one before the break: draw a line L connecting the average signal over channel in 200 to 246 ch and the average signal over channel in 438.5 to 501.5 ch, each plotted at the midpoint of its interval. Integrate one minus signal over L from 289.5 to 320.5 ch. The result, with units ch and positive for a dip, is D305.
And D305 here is 3.7 ch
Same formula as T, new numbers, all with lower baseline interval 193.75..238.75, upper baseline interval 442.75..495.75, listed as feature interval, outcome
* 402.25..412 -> 6.8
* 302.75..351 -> 6.4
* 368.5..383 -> 2.0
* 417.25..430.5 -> 4.5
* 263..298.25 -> 4.9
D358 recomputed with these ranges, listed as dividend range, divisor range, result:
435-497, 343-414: 1.44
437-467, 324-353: 1.27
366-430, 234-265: 0.61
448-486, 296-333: 1.15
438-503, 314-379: 1.14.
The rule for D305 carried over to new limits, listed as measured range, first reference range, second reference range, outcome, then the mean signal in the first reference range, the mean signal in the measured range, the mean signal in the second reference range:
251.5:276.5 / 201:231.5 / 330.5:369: 2.54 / 92.7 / 79.8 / 81.9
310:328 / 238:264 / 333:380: 1.10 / 88.8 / 79.2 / 82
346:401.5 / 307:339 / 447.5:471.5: 8.83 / 78.5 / 71.4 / 97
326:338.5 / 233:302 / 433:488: 1.56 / 84.3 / 76.5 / 93.5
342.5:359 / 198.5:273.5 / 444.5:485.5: 1.07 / 89.4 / 85.3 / 93.2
